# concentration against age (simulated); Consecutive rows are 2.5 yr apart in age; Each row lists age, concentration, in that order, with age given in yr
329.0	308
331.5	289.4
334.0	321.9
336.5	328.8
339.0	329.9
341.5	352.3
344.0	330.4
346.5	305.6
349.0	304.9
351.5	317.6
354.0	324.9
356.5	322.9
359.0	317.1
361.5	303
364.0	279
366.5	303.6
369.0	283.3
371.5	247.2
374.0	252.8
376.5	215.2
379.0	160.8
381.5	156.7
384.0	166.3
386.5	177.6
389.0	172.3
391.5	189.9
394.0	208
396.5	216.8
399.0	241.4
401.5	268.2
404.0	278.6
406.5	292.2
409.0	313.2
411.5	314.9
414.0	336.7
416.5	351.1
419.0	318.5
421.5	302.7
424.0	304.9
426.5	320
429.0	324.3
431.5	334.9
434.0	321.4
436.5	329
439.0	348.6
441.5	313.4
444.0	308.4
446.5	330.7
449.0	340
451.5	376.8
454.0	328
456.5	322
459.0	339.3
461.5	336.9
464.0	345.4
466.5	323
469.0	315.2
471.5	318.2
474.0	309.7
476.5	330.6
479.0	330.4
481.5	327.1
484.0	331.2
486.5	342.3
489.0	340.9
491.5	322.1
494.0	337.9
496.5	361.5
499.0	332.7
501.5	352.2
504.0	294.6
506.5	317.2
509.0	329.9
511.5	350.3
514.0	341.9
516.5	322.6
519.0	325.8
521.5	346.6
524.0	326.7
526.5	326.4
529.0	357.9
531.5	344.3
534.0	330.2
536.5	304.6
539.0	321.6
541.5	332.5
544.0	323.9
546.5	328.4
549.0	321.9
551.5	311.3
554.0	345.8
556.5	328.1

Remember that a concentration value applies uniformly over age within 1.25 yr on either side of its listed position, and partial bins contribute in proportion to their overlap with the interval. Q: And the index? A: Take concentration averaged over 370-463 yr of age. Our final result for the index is 283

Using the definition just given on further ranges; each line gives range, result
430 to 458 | 332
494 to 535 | 335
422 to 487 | 328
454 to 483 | 327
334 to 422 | 274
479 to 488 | 333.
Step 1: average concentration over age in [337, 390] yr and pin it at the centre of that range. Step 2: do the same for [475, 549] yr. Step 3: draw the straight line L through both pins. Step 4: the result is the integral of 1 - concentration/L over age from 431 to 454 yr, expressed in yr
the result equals -2.3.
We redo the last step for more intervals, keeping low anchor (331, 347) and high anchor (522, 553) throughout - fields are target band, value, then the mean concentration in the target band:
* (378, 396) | 8.2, 178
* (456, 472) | -0.1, 329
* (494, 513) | -0.4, 334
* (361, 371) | 1.1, 288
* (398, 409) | 1.7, 276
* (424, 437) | 0.1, 324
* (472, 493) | -0.1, 329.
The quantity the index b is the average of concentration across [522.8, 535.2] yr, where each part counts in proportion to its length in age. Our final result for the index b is 337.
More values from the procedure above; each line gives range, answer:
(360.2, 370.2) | 292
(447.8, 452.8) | 358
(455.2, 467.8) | 333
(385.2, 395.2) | 187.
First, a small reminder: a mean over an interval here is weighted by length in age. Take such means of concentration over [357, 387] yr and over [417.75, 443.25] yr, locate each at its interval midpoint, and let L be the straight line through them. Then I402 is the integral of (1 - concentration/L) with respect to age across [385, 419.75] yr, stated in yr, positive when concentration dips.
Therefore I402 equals 3.0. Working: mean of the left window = 242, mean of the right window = 322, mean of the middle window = 261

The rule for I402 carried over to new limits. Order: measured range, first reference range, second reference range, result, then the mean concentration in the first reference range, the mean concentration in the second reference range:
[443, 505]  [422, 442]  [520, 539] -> -0.80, 324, 333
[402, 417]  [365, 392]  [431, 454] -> -2.14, 213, 333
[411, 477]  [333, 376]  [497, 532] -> -1.29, 306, 334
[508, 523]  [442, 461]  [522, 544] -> -0.21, 334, 331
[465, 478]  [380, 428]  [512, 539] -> -0.87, 259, 333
